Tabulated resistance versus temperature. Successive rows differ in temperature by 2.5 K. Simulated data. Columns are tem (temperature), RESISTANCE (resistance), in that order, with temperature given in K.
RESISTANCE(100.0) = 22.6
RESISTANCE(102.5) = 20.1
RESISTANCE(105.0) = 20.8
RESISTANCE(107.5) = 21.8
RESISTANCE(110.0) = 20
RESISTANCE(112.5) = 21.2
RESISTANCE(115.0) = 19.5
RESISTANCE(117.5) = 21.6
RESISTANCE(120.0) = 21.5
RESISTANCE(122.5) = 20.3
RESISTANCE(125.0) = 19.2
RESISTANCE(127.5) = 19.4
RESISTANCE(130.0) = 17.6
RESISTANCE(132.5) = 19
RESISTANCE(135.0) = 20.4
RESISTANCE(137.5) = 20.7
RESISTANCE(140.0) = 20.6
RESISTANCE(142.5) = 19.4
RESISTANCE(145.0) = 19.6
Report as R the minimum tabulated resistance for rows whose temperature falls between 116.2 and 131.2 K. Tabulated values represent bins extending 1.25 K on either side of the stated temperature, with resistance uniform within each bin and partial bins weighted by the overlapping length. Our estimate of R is 17.6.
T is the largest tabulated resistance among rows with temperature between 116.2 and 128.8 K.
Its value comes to 21.6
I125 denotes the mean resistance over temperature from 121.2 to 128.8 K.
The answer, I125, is 19.6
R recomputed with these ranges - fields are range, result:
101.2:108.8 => 20.1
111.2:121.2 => 19.5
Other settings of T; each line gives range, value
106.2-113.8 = 21.8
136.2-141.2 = 20.7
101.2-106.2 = 20.8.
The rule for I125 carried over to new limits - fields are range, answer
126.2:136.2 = 19.1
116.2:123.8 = 21.1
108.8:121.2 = 20.8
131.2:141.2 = 20.2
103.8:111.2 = 20.9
